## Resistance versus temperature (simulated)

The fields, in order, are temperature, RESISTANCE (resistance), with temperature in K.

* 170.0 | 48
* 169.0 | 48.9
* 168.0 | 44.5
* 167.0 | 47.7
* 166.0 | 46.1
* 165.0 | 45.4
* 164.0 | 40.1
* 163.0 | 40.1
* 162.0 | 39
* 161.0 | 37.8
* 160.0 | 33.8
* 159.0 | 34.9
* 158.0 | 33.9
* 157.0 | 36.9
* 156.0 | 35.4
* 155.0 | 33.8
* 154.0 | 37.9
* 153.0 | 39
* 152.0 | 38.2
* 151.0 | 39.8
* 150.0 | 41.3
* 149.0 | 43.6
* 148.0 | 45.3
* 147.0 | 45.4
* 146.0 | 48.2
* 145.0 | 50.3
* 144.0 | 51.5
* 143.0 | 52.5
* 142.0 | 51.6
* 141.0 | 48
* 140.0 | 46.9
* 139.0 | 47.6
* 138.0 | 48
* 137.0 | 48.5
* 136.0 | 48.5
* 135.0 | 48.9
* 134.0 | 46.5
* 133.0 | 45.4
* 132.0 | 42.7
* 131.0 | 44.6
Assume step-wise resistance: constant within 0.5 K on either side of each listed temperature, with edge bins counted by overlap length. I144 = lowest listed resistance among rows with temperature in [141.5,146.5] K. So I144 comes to 48.2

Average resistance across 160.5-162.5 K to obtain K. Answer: 38.4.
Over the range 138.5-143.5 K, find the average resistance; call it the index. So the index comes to 49.3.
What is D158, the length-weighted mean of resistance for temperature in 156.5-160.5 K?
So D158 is 34.9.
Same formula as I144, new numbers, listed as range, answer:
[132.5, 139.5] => 45.4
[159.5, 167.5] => 33.8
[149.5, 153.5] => 38.2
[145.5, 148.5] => 45.3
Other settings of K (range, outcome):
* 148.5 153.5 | 40.4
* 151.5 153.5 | 38.6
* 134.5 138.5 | 48.5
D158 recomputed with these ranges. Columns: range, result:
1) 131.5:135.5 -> 45.9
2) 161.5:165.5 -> 41.1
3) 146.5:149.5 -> 44.8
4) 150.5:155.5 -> 37.7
